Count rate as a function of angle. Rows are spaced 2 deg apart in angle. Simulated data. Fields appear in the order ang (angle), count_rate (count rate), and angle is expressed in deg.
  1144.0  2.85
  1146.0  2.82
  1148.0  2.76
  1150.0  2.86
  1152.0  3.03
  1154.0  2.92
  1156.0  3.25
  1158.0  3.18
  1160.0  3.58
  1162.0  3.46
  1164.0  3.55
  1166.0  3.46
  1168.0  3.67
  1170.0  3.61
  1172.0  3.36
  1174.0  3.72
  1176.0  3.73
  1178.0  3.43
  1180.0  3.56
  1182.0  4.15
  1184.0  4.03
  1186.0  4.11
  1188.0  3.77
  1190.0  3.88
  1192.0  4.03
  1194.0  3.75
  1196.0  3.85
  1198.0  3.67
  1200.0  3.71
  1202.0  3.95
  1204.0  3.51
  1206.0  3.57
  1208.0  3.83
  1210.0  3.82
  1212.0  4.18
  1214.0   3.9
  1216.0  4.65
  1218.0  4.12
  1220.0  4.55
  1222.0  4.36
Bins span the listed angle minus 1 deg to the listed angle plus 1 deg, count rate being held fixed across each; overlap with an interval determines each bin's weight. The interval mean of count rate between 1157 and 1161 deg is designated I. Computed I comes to 3.38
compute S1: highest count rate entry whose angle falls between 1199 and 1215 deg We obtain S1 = 4.18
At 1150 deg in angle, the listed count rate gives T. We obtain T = 2.86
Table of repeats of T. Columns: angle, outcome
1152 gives 3.03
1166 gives 3.46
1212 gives 4.18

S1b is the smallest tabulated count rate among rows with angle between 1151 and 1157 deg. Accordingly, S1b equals 2.92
